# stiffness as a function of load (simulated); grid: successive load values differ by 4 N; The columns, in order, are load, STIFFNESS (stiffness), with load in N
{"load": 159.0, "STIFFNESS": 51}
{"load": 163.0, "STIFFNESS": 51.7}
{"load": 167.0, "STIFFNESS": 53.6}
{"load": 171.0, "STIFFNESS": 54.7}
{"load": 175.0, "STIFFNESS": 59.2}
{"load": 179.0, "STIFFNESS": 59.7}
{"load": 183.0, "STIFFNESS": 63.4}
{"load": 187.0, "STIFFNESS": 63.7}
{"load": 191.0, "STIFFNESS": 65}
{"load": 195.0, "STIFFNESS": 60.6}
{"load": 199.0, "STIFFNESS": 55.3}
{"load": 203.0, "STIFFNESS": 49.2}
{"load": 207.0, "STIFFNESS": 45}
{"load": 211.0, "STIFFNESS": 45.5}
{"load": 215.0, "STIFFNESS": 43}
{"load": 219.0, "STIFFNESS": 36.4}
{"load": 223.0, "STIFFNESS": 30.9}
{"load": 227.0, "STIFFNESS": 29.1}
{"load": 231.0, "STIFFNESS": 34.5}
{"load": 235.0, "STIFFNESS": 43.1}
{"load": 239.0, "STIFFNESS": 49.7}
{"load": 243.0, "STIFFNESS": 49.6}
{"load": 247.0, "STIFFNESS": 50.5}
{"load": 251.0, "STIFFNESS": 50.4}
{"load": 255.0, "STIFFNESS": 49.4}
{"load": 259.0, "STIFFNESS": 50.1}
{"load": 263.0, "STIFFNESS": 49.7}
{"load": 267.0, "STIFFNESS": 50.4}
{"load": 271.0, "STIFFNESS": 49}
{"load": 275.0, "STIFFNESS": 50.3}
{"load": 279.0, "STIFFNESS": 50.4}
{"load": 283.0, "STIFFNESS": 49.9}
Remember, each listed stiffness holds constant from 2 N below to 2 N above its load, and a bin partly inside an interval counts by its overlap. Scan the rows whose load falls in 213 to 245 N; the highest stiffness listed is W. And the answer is 49.7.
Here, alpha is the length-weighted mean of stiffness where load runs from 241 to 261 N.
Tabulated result 50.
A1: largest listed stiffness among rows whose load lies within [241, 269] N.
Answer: 50.5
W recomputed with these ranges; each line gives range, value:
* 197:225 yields 55.3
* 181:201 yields 65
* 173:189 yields 63.7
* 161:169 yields 53.6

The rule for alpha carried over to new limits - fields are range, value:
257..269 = 50.1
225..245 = 41.2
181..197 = 63.2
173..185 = 60.8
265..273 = 49.7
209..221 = 41.6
